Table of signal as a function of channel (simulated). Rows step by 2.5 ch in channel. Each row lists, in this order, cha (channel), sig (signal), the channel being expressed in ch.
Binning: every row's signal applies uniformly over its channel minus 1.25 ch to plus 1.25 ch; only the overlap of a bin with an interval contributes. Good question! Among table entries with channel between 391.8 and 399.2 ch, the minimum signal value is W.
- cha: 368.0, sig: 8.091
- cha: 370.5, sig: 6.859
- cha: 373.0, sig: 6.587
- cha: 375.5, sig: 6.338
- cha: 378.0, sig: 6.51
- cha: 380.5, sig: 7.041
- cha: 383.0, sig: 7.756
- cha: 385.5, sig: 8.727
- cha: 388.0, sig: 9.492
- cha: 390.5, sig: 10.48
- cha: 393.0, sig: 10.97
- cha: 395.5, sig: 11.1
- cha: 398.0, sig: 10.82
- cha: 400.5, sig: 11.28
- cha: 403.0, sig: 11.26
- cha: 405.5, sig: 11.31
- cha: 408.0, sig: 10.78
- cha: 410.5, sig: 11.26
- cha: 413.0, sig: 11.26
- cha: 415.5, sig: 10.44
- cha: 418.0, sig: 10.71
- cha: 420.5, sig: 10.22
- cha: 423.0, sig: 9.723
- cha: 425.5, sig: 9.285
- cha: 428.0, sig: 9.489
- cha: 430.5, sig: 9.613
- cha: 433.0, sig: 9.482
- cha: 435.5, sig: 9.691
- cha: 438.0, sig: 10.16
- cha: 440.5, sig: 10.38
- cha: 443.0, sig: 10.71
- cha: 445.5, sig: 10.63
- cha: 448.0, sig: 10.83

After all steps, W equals 10.82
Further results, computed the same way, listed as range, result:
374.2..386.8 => 6.338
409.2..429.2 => 9.285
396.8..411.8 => 10.78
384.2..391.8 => 8.727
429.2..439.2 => 9.482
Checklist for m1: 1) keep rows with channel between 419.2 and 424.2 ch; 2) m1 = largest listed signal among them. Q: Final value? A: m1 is 10.22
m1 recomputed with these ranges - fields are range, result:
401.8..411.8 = 11.31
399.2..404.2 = 11.28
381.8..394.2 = 10.97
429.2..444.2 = 10.71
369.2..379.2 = 6.859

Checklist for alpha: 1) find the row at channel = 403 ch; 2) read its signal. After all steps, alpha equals 11.26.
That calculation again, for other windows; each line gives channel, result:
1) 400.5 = 11.28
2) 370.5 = 6.859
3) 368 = 8.091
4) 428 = 9.489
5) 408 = 10.78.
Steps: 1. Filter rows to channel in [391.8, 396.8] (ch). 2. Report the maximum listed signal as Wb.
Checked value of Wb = 11.1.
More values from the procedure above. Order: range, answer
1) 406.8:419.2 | 11.26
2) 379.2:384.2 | 7.756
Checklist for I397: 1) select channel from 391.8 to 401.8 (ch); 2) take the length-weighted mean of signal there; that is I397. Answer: 11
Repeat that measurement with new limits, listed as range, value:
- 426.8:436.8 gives 9.57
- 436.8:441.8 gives 10.3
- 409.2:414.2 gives 11.3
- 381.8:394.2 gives 9.49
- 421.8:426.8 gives 9.5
